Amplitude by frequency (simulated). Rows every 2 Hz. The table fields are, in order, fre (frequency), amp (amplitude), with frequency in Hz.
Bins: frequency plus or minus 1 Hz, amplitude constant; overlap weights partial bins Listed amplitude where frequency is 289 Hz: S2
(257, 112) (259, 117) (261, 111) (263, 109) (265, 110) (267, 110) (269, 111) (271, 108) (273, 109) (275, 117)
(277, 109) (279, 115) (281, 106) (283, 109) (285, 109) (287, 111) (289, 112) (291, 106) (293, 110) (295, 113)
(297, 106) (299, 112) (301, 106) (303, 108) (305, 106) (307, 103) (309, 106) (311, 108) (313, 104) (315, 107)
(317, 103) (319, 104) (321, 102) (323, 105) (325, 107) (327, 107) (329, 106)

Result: 112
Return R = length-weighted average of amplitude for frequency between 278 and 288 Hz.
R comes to 110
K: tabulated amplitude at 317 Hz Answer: 103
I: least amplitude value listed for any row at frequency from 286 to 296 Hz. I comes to 106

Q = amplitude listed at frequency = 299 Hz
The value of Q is 112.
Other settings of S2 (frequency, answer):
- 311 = 108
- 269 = 111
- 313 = 104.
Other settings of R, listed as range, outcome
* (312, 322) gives 104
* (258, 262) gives 114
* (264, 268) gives 110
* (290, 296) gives 110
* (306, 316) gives 106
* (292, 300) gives 110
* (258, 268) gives 111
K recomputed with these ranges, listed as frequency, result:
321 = 102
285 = 109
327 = 107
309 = 106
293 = 110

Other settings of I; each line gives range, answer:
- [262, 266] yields 109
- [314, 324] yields 102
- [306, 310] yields 103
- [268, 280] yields 108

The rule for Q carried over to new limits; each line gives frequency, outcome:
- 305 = 106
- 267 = 110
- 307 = 103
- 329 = 106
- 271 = 108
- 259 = 117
